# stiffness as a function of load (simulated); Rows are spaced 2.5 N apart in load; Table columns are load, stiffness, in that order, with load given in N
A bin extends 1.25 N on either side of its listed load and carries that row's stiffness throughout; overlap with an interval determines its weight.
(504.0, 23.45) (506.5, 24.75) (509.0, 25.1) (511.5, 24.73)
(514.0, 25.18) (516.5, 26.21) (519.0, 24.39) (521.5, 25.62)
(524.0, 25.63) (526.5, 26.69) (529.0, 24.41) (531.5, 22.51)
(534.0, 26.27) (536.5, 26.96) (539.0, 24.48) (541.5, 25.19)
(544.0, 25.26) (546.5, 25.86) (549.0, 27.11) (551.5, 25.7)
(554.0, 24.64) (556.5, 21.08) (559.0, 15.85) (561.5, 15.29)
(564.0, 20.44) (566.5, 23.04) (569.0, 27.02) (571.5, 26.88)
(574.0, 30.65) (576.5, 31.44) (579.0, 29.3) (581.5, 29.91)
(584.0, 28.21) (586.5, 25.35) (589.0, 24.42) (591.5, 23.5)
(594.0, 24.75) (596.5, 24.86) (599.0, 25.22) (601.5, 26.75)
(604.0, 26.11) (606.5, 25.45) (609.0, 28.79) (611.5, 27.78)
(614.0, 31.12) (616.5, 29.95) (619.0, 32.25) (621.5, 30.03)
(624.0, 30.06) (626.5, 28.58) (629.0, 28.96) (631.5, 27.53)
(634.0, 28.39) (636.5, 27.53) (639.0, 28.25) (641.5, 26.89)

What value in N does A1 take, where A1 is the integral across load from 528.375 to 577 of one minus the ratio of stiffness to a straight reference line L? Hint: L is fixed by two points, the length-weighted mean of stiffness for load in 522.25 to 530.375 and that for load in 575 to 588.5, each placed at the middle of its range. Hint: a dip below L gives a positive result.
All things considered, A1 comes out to 4.7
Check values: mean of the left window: 25.5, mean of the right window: 28.6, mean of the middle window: 24.4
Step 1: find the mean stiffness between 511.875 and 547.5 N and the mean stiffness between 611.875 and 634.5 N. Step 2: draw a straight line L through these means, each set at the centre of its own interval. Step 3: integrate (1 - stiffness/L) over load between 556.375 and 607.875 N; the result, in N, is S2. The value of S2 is 4.9 N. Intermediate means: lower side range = 25.3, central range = 25.1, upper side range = 29.6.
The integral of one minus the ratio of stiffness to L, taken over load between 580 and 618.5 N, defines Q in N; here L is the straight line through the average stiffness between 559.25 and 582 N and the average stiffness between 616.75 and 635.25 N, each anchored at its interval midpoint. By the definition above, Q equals 0.8 N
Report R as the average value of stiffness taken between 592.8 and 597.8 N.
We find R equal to 24.8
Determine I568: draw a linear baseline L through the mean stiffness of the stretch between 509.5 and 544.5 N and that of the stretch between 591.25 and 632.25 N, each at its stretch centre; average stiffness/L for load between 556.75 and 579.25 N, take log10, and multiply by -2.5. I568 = 0.107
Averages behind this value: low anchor 25.2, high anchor 27.9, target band 24.1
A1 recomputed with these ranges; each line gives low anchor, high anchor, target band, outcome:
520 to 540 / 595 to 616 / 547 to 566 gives 3.1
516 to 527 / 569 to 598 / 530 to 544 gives 0.5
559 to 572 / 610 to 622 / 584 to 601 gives 0.7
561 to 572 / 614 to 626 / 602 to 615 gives 0.5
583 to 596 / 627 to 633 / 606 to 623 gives -1.5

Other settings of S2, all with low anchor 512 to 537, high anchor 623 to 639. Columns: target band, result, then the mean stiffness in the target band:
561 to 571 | 1.6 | 22.3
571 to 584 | -1.3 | 29.7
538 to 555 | 0.3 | 25.5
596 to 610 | 0.7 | 26.2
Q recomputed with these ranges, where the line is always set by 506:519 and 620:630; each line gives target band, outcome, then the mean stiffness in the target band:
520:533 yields 0.4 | 25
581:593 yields 0.9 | 26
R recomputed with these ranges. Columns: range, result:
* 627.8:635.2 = 28.3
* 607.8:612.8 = 28.3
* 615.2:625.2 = 30.6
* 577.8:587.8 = 28.2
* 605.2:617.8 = 28.6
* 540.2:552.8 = 25.8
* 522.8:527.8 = 26.1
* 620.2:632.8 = 29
